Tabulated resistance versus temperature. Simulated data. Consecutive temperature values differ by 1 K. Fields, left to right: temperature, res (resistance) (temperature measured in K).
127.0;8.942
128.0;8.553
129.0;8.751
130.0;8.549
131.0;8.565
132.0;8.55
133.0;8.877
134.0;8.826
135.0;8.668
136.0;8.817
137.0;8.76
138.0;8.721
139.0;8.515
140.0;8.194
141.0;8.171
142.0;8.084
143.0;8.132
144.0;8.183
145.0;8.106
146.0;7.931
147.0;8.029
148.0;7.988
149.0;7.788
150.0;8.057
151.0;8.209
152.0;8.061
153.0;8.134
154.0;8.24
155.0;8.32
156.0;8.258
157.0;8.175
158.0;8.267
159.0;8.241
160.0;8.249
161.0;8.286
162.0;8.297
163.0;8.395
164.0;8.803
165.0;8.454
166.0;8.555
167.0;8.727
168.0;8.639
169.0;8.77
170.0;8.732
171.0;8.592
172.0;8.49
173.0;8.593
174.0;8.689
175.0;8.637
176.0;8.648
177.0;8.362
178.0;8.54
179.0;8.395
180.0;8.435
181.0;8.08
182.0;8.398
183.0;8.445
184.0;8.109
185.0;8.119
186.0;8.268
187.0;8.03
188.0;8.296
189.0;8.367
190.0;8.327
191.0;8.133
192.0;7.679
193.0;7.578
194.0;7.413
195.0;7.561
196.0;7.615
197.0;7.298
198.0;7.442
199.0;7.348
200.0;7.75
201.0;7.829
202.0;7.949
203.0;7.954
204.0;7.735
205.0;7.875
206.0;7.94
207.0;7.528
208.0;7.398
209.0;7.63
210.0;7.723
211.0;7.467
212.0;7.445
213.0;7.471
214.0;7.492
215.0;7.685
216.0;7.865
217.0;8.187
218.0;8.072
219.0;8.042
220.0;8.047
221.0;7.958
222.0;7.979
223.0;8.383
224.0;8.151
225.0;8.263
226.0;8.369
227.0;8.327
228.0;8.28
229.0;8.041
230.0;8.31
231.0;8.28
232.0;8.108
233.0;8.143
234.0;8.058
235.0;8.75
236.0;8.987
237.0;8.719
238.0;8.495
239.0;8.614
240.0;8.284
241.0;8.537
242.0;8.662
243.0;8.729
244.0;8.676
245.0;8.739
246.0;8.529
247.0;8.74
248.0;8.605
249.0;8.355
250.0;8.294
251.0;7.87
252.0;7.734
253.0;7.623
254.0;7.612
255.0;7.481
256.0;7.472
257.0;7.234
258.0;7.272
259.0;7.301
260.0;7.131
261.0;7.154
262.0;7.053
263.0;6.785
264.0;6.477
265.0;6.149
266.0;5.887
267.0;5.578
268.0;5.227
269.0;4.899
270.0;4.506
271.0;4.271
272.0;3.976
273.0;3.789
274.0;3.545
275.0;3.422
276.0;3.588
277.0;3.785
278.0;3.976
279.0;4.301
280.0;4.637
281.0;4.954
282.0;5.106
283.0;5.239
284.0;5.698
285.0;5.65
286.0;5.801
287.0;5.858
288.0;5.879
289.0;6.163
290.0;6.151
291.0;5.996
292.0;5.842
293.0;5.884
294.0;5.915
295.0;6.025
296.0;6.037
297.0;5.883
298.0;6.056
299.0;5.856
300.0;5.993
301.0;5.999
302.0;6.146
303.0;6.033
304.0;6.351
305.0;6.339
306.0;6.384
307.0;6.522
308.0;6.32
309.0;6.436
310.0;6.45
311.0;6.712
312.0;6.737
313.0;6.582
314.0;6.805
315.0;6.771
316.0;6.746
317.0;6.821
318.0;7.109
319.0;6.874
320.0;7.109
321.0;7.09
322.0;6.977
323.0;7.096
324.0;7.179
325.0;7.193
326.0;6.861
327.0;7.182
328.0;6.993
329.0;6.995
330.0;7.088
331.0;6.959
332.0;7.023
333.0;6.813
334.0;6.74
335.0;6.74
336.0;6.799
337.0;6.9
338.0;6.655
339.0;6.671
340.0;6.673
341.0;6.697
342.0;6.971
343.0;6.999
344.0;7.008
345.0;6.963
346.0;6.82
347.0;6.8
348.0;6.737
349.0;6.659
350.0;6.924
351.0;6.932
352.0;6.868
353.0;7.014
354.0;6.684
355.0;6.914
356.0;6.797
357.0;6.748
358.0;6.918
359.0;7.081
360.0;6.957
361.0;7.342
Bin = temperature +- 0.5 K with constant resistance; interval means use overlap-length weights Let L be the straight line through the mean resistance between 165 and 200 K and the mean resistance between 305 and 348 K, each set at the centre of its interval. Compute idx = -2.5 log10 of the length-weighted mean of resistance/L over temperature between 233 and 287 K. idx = 0.13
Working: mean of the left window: 8.21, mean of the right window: 6.83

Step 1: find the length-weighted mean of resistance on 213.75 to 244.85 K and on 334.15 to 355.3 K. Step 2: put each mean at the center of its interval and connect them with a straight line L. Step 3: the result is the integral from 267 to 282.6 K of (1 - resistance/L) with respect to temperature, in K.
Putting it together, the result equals 6.9 K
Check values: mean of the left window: 8.29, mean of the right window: 6.83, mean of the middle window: 4.31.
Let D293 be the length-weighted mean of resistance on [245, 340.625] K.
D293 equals 6.35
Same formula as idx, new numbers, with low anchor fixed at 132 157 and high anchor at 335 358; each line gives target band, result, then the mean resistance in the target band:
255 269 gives 0.13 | 6.64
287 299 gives 0.21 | 5.97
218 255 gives -0.09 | 8.3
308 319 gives 0.06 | 6.71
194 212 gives 0.03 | 7.64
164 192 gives -0.05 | 8.43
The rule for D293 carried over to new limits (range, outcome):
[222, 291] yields 6.86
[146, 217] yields 8.09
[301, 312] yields 6.37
